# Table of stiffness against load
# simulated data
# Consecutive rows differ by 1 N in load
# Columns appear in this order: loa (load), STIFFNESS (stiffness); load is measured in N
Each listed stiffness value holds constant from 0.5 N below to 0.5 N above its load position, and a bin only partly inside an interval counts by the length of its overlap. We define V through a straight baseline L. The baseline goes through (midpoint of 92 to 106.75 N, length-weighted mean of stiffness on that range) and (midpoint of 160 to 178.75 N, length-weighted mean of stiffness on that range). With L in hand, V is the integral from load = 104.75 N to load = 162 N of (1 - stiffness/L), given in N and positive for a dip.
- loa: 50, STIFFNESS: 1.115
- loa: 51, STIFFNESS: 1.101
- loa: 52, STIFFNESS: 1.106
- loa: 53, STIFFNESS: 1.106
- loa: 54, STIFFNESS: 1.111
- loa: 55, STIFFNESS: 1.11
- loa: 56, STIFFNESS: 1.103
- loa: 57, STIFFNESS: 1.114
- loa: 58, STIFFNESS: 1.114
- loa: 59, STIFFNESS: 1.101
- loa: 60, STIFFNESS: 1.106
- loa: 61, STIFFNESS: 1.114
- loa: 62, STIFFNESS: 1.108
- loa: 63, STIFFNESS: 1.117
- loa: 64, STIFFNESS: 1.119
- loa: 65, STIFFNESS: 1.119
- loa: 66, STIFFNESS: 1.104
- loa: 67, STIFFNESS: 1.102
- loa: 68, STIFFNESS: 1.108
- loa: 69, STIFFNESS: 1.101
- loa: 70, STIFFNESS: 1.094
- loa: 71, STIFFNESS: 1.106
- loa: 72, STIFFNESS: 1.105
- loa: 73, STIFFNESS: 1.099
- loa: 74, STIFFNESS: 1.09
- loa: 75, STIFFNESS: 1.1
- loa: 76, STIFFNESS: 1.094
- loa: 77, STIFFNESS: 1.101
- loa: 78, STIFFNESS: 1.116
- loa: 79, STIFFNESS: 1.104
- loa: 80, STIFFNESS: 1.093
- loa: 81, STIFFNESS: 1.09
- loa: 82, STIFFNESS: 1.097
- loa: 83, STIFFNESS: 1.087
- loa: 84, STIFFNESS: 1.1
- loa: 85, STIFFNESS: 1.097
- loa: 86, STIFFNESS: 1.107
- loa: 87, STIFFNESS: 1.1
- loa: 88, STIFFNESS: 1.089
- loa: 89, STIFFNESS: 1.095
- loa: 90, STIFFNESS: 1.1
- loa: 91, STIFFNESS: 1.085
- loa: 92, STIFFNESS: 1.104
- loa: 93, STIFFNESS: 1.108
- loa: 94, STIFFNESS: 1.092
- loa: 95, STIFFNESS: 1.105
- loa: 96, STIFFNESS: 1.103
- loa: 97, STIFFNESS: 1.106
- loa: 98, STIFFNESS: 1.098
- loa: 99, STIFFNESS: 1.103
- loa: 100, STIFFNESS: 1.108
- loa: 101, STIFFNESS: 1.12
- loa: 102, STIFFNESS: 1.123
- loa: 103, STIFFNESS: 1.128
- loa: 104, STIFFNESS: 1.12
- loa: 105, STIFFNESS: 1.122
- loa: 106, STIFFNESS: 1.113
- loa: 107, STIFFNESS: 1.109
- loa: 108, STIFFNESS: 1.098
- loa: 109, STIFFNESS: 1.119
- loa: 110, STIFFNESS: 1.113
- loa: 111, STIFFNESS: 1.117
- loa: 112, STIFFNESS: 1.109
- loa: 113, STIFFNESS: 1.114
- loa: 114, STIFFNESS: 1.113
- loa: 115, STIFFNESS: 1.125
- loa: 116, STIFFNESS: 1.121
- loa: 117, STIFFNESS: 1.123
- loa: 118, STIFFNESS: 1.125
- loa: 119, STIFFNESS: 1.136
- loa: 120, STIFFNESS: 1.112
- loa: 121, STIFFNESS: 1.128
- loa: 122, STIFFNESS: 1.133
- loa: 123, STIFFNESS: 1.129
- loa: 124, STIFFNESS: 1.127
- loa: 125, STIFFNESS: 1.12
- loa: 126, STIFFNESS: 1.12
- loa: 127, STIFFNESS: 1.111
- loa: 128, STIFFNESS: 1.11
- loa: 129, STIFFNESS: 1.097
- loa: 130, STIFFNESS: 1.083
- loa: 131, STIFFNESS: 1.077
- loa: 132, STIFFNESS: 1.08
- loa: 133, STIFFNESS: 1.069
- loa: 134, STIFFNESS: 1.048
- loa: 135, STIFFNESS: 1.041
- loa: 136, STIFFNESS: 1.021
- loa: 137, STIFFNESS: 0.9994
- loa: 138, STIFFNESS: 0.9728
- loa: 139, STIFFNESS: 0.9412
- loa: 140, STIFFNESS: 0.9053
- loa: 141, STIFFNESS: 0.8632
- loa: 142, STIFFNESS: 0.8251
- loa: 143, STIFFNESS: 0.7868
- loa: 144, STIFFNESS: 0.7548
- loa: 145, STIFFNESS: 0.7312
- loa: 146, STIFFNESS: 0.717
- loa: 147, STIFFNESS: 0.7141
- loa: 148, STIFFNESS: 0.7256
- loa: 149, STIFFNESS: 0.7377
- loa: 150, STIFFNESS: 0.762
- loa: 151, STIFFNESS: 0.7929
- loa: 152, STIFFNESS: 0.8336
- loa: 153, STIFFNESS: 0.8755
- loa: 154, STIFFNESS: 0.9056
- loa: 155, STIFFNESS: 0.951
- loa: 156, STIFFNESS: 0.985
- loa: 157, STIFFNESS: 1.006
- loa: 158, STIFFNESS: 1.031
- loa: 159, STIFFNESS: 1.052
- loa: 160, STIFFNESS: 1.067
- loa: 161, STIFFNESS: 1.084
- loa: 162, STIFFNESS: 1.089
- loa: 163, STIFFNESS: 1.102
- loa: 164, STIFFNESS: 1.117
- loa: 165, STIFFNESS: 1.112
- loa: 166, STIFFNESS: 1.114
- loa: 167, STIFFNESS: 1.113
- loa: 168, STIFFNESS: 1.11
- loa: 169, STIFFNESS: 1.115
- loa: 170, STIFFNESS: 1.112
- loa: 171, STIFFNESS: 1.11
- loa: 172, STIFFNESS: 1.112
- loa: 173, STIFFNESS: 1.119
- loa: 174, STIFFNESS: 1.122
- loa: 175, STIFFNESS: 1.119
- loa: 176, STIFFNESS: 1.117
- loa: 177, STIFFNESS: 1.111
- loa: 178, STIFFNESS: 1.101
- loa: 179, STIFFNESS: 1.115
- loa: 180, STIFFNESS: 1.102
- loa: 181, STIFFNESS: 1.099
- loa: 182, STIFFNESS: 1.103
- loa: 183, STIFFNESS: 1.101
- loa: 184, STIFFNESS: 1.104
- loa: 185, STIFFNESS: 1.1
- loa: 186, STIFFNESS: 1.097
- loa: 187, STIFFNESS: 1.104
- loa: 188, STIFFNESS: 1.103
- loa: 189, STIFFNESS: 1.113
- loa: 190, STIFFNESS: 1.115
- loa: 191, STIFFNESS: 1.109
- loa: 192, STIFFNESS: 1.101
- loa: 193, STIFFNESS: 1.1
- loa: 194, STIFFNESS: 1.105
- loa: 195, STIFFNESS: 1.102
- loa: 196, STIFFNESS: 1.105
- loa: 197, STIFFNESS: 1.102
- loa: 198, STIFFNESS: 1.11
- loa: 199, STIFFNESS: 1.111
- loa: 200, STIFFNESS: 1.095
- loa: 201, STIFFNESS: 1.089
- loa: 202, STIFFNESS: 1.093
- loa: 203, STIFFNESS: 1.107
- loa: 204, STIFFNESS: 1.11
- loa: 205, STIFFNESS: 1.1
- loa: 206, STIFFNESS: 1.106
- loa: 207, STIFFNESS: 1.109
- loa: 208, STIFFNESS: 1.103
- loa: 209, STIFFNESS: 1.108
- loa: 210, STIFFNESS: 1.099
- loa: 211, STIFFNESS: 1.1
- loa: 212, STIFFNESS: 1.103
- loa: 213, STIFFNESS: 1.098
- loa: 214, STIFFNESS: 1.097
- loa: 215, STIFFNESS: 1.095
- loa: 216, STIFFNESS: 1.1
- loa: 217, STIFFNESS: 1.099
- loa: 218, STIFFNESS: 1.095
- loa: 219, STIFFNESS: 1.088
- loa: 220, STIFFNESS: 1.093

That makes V 5.3 N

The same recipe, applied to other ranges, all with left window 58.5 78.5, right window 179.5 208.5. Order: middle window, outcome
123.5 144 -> 1.7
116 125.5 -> -0.2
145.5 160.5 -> 3.1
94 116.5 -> -0.2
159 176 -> 0.0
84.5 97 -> 0.1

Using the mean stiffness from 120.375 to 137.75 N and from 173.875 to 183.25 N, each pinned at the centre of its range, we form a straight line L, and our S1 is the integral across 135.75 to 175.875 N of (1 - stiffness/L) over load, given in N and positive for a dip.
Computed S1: 4.8 N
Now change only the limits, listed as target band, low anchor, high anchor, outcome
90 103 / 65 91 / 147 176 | -0.3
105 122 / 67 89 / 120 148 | -1.5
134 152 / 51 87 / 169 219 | 4.2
